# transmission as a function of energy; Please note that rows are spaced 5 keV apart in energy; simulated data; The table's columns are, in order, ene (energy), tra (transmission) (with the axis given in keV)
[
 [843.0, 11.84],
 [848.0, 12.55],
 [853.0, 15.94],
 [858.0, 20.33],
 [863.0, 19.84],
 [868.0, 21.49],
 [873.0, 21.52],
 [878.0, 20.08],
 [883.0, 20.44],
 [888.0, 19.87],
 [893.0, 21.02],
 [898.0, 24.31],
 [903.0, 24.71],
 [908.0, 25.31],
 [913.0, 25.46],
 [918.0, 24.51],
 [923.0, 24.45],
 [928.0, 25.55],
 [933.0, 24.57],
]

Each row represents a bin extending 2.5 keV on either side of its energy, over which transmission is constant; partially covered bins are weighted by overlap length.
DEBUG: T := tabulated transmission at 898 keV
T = 24.31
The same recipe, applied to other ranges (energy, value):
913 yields 25.46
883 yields 20.44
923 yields 24.45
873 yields 21.52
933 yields 24.57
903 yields 24.71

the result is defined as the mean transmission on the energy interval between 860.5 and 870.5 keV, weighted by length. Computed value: 20.7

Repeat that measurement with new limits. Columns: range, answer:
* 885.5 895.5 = 20.4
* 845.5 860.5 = 16.3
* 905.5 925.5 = 24.9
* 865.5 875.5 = 21.5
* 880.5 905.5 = 22.1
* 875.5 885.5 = 20.3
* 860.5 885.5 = 20.7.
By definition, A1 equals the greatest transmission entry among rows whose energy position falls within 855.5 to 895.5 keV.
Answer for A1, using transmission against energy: 21.52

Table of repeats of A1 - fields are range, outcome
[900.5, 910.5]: 25.31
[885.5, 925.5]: 25.46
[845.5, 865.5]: 20.33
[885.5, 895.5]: 21.02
